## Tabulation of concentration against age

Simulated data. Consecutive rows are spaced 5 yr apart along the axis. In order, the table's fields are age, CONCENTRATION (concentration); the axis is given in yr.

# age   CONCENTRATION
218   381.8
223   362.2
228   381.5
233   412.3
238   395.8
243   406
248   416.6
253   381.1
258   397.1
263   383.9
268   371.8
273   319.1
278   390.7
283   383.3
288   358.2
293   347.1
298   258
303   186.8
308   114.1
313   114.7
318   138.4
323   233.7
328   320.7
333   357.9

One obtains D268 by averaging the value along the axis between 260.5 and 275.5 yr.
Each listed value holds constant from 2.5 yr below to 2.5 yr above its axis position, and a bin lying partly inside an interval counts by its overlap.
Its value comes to 358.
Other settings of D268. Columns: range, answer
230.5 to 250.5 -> 408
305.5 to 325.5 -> 150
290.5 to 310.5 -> 226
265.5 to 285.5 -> 366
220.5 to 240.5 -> 388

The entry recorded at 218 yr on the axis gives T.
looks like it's 381.8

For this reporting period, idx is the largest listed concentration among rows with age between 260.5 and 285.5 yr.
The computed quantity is 390.7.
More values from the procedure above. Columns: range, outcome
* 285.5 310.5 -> 358.2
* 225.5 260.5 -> 416.6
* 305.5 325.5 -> 233.7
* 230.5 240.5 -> 412.3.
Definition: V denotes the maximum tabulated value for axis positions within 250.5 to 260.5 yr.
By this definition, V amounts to 397.1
